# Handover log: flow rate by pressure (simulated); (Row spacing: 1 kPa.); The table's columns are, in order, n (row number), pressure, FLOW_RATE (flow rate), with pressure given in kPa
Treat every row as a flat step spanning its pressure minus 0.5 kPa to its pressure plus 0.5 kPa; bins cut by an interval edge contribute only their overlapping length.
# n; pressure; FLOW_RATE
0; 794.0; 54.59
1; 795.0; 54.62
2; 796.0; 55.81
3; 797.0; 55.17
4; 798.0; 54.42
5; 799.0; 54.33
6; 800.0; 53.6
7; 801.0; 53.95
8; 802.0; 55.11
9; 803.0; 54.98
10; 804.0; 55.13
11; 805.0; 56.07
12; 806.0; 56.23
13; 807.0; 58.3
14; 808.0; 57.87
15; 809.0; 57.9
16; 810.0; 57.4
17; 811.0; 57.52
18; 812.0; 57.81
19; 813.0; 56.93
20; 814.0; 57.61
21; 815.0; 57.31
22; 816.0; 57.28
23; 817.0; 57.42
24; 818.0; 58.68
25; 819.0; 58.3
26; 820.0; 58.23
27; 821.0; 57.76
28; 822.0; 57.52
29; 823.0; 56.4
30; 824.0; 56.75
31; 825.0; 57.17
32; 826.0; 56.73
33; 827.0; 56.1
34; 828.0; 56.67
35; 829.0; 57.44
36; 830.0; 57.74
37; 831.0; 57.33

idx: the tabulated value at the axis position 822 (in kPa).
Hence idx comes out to 57.52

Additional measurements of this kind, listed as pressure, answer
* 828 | 56.67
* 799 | 54.33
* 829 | 57.44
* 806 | 56.23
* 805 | 56.07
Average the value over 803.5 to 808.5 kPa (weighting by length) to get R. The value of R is 56.7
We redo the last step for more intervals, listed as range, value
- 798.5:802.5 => 54.2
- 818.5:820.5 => 58.3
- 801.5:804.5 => 55.1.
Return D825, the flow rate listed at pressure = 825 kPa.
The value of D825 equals 57.17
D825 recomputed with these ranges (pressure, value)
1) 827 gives 56.1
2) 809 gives 57.9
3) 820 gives 58.23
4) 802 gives 55.11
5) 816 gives 57.28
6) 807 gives 58.3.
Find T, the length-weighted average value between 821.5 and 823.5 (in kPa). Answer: 57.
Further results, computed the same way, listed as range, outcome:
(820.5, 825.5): 57.1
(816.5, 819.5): 58.1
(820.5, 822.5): 57.6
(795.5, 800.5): 54.7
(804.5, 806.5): 56.1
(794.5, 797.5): 55.2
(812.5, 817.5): 57.3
